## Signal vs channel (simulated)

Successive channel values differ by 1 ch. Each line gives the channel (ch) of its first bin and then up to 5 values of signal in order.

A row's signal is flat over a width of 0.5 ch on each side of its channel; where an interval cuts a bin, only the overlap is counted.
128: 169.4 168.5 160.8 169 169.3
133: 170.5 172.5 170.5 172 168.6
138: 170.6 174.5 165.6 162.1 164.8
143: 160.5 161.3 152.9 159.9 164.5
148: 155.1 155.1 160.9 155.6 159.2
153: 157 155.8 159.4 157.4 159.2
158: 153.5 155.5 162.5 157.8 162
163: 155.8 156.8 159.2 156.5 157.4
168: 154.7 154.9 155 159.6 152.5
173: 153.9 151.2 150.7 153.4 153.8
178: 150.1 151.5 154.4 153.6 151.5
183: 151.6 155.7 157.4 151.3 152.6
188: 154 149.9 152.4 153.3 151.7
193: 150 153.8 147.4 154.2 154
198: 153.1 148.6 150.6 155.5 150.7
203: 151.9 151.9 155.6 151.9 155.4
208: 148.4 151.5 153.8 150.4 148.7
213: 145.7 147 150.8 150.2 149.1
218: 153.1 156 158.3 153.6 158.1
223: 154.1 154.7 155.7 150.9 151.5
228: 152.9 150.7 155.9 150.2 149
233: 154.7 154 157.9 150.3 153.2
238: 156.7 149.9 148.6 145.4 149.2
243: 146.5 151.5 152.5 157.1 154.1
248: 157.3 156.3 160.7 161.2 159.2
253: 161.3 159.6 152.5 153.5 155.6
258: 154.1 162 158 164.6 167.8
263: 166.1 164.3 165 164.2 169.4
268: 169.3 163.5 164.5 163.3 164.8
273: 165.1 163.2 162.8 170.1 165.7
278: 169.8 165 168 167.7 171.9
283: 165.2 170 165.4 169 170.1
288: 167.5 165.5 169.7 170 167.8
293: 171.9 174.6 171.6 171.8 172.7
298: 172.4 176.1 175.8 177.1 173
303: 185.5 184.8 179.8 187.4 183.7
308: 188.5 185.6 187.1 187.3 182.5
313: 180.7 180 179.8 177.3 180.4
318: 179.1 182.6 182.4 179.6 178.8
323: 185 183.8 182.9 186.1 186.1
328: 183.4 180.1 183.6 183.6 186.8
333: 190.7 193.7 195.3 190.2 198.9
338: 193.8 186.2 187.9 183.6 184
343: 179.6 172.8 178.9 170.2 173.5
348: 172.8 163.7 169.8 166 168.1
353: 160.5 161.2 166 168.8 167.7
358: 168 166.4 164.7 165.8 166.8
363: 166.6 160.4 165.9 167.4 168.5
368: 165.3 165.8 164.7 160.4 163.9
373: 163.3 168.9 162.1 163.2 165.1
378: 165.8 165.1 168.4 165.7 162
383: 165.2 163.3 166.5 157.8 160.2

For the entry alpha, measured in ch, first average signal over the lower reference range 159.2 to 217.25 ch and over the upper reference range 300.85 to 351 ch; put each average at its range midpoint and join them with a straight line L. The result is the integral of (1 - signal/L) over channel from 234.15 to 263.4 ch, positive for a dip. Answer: 1.8 ch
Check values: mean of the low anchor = 153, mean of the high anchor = 182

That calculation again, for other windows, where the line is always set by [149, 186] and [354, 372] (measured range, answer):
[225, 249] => 1.0 ch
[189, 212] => 0.8 ch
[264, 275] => -0.3 ch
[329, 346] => -2.3 ch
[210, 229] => 0.7 ch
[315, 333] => -2.1 ch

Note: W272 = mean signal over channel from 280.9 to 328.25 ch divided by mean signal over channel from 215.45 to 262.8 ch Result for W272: 1.15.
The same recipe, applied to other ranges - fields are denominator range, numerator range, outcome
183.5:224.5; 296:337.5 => 1.20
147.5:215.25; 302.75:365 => 1.16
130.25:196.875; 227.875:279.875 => 1.00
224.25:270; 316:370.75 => 1.13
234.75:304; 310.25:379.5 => 1.07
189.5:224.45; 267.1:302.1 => 1.11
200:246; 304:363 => 1.18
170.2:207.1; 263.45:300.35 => 1.10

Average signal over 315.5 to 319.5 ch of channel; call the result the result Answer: 180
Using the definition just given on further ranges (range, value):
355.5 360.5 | 167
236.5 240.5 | 152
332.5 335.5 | 193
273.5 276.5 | 165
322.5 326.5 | 184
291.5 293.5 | 170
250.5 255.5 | 159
